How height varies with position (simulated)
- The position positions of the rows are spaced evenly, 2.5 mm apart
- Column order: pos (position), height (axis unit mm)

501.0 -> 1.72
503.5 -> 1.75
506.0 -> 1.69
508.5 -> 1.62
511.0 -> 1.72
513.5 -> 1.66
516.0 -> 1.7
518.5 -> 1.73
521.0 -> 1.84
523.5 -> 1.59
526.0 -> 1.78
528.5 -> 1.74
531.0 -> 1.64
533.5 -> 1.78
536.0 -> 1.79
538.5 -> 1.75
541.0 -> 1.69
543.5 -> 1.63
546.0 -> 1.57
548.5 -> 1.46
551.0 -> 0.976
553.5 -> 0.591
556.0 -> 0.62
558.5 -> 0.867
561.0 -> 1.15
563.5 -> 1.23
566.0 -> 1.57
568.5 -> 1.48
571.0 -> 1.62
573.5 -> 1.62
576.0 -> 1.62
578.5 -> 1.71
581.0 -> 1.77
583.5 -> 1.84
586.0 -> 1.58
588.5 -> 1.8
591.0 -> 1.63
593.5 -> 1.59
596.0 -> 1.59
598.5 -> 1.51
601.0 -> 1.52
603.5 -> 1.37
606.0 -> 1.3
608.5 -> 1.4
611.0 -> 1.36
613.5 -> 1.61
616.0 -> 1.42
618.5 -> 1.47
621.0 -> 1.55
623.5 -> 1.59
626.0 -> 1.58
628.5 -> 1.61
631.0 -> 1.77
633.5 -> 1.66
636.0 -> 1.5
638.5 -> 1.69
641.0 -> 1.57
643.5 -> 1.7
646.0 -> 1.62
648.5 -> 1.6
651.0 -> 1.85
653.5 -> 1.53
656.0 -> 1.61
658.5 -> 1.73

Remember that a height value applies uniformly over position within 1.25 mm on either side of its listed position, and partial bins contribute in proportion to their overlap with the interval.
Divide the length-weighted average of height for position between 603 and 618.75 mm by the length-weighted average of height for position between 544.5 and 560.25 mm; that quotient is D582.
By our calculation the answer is 1.38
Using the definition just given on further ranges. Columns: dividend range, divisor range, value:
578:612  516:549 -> 0.92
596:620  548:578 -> 1.17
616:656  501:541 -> 0.94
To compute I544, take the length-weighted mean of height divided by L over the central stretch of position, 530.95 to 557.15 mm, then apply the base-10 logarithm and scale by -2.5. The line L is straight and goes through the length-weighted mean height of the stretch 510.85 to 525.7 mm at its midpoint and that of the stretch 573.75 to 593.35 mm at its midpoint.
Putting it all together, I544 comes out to 0.21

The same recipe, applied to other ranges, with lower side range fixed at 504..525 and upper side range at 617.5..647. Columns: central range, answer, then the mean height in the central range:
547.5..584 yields 0.24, 1.33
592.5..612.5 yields 0.12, 1.46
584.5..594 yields -0.01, 1.66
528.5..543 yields -0.03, 1.73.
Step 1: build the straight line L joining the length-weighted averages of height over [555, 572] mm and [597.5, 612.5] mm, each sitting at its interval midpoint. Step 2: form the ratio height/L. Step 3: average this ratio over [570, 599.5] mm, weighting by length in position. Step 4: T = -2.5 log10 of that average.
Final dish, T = -0.25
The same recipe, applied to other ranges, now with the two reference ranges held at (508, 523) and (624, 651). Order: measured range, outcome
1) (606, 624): 0.13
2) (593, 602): 0.08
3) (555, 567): 0.47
